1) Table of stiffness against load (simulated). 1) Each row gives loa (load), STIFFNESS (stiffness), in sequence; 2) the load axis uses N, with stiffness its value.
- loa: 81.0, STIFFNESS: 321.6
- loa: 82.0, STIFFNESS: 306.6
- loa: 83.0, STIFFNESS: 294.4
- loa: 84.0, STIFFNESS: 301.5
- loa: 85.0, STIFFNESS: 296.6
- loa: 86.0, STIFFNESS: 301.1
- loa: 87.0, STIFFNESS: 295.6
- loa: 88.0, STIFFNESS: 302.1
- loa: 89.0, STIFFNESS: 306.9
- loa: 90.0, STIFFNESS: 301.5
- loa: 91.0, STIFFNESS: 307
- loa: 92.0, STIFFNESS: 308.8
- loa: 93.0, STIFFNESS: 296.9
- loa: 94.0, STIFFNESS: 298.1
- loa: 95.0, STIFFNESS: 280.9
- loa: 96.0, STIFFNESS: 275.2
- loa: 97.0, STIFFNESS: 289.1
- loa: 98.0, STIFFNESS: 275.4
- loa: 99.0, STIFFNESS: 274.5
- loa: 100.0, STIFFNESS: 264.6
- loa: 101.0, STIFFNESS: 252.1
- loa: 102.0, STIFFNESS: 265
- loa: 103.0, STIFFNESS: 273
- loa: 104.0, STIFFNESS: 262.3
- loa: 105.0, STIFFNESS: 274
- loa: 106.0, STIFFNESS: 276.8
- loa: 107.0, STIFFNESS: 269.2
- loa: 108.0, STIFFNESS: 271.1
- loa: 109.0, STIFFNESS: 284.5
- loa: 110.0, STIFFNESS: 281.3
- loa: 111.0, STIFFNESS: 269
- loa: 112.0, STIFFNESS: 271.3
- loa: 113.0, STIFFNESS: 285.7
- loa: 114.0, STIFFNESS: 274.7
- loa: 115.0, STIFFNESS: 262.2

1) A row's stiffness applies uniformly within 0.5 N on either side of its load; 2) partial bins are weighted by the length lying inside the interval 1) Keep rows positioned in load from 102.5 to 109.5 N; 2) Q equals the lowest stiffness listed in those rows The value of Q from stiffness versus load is 262.3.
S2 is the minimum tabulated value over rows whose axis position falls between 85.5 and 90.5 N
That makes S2 295.6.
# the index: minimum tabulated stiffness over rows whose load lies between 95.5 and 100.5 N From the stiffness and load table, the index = 264.6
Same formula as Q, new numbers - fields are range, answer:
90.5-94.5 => 296.9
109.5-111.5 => 269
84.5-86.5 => 296.6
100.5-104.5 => 252.1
